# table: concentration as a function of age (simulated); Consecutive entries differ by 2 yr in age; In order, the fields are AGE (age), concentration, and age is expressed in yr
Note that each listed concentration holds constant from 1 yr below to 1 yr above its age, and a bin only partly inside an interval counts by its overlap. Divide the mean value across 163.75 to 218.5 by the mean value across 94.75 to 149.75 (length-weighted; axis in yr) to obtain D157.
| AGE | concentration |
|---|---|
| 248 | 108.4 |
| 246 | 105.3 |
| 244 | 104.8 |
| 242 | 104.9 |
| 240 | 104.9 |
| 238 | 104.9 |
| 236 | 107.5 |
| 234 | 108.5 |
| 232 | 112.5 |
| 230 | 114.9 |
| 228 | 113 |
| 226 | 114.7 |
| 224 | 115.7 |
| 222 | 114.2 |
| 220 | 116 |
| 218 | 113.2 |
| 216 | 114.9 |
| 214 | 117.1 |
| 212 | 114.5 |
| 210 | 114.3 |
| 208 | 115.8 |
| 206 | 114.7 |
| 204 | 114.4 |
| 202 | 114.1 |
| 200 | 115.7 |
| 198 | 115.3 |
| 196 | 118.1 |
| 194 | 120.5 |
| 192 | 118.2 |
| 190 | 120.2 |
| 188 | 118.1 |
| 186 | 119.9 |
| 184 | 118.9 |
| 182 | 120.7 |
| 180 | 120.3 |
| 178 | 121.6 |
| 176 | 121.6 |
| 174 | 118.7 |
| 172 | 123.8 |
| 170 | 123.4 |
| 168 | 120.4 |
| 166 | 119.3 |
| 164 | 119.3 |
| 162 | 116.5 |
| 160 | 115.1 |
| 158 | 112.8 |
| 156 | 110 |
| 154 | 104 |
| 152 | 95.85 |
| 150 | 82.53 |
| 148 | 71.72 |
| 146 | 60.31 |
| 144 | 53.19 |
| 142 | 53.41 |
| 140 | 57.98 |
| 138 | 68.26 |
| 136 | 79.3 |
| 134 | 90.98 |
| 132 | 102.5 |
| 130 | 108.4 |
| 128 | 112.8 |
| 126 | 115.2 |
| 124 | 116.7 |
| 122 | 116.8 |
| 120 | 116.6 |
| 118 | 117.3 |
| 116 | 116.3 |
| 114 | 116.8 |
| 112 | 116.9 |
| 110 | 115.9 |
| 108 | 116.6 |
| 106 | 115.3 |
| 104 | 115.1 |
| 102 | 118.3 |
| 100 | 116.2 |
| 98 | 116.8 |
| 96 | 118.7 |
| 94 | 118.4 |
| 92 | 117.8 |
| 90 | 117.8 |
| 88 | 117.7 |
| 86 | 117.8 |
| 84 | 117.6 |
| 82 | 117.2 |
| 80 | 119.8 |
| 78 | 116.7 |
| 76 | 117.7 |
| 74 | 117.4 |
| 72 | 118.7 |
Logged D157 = 1.17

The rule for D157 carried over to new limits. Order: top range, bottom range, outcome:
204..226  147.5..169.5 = 1.07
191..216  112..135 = 1.04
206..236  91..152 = 1.13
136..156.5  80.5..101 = 0.64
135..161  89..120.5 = 0.70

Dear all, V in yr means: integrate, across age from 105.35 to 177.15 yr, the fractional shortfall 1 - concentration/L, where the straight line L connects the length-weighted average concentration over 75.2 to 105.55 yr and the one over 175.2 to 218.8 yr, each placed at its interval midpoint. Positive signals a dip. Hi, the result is 8.60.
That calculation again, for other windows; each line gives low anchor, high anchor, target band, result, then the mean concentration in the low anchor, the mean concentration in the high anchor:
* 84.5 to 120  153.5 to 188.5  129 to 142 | 3.9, 117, 118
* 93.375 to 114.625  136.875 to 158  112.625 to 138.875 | -2.4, 117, 77.5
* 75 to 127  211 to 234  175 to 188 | -0.6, 117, 114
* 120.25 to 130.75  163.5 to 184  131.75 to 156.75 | 8.3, 114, 121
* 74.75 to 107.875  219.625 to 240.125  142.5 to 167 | 4.0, 117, 112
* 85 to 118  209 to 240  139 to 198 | 4.3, 117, 113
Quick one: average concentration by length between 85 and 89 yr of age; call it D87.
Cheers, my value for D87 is 118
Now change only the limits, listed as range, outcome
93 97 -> 119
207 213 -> 115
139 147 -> 56.2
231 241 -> 108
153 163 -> 112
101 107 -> 116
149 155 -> 94.1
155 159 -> 111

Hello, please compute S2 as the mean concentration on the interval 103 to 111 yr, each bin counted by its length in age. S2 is 116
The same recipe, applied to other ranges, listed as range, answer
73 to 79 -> 117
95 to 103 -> 118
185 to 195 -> 119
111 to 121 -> 117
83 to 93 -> 118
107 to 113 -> 116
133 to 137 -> 85.1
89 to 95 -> 118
